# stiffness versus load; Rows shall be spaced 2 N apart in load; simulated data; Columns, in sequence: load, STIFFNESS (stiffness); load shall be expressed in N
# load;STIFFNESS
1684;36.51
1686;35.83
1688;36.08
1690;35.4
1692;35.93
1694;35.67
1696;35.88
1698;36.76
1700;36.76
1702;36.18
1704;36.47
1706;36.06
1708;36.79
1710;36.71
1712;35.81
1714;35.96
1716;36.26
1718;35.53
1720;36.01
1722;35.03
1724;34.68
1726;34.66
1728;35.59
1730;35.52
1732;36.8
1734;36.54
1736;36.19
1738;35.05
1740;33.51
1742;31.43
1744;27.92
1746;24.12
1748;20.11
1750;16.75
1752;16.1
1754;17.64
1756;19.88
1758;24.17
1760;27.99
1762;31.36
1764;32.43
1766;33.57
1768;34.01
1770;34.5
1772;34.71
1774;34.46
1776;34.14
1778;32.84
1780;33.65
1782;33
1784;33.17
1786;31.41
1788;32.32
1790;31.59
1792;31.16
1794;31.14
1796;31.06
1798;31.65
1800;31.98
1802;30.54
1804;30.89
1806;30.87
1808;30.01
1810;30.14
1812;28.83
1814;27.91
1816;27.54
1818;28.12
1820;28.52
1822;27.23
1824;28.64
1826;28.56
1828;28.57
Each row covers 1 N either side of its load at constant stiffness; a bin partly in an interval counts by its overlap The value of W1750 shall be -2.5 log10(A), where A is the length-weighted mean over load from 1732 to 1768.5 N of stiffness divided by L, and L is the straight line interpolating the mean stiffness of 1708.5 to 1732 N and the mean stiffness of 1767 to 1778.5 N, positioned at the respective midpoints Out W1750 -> 0.24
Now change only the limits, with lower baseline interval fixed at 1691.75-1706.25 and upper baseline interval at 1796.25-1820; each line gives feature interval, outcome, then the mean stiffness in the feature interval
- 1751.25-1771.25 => 0.19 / 27.4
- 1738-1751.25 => 0.27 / 26.2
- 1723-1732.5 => -0.03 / 35.4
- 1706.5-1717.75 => -0.02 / 36.2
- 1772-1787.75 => -0.06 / 33.3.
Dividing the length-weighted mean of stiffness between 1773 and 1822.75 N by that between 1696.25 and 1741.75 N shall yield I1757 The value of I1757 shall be 0.87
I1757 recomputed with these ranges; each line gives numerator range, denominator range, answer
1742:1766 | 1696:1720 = 0.67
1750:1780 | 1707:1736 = 0.80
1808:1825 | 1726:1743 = 0.81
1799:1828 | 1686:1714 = 0.81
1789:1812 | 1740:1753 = 1.31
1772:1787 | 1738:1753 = 1.33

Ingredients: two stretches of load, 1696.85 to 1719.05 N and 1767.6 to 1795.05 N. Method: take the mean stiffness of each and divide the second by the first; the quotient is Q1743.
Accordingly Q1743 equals 0.91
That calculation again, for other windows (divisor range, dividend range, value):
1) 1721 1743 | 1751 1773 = 0.80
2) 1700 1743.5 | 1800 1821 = 0.83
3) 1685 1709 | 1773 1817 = 0.87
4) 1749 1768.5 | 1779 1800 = 1.27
